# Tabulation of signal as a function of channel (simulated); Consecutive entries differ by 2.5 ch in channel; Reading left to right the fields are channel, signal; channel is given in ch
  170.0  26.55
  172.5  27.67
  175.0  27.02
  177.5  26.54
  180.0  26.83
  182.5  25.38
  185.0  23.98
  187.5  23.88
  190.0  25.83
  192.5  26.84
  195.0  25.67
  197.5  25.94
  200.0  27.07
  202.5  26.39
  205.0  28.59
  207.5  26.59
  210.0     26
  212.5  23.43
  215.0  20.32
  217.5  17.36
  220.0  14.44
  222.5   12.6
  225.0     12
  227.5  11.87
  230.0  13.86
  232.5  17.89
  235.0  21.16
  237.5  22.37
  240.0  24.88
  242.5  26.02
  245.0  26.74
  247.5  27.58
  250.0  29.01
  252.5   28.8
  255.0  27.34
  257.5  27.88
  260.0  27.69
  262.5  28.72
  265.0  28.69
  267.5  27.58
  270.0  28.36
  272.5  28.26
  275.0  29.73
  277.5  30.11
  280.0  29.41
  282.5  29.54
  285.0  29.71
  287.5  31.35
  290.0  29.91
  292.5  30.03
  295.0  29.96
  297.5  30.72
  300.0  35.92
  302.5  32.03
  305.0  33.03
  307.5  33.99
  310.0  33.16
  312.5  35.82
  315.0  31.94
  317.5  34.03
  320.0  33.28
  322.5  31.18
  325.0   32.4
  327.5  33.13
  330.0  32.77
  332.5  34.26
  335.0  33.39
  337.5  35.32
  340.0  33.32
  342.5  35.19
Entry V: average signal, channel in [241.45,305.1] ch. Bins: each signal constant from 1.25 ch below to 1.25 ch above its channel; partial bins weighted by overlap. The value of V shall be 29.3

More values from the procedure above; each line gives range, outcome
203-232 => 19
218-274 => 23.3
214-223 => 16.4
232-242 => 22.2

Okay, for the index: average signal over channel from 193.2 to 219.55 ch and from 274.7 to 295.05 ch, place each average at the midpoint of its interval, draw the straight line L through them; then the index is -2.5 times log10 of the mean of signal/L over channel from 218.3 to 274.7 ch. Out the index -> 0.18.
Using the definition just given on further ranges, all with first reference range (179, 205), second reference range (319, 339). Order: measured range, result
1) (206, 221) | 0.24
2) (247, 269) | 0.05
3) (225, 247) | 0.36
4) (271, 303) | 0.02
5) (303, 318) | -0.04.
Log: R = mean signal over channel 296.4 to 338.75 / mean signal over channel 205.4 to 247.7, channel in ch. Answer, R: 1.6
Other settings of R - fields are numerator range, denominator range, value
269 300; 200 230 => 1.50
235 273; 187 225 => 1.18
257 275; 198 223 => 1.25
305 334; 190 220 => 1.36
